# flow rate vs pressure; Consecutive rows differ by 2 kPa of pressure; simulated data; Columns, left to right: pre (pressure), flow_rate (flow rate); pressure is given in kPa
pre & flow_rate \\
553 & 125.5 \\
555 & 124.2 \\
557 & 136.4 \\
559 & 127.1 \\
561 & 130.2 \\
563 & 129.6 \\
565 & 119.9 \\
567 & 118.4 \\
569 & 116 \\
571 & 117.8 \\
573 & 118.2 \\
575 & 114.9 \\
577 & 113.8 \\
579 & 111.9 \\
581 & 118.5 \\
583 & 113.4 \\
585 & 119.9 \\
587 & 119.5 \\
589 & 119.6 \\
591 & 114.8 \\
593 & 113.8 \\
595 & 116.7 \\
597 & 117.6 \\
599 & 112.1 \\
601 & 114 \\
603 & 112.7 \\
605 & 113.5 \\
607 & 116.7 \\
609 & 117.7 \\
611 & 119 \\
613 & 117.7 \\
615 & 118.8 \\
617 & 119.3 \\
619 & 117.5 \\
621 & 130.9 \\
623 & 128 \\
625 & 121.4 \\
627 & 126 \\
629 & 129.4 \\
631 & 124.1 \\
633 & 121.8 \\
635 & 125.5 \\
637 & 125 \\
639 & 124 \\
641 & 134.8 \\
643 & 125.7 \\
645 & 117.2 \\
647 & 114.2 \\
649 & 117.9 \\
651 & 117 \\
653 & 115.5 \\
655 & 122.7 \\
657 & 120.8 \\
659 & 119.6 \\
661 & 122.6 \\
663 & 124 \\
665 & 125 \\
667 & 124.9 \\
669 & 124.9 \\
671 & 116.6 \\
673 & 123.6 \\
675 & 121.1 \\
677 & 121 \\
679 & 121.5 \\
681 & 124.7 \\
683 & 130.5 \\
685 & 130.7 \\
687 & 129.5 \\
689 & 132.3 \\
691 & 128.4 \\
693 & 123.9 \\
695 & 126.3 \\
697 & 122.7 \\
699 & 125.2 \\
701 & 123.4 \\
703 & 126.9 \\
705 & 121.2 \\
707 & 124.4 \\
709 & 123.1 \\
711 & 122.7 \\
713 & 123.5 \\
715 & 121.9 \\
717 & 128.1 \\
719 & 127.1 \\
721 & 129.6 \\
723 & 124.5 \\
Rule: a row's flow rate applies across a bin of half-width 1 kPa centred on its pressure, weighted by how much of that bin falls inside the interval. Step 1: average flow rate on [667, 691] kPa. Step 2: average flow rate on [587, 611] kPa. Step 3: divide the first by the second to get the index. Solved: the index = 1.1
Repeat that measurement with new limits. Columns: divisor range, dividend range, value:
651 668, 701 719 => 1.02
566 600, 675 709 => 1.08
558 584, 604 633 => 1.02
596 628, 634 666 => 1.03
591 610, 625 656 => 1.07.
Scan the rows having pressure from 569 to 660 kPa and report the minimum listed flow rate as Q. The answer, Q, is 111.9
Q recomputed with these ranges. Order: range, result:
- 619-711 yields 114.2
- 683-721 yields 121.2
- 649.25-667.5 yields 115.5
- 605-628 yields 113.5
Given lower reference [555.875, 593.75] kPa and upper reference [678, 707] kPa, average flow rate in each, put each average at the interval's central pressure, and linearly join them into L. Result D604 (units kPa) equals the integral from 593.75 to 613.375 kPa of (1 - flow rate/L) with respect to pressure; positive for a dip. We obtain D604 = 0.9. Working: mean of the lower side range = 120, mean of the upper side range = 126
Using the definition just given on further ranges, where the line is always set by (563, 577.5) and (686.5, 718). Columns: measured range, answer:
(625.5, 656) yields -0.23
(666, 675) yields 0.08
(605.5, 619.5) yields 0.27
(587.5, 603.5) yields 0.53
